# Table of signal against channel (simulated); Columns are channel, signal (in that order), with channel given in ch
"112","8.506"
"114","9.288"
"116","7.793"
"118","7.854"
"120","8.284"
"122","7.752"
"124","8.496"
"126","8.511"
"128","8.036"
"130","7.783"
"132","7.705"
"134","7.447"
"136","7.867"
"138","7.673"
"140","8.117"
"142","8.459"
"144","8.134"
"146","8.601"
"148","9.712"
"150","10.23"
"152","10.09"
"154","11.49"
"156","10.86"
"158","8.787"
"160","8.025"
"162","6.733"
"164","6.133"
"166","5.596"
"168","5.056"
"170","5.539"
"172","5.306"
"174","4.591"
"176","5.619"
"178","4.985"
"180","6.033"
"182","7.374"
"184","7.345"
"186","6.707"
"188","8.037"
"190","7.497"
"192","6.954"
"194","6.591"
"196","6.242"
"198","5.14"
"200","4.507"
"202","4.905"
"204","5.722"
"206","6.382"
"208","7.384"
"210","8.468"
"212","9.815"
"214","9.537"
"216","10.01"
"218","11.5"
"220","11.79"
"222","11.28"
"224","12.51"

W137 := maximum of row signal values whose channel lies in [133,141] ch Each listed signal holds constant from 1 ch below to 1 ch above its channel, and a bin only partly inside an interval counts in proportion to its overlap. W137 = 8.117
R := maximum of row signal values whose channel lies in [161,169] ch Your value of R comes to 6.733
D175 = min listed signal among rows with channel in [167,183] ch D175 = 4.591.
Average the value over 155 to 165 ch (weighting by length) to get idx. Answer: 8.11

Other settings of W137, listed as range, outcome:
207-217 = 10.01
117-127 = 8.511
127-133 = 8.036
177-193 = 8.037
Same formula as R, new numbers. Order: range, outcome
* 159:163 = 8.025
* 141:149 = 9.712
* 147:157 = 11.49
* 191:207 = 6.954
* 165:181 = 6.033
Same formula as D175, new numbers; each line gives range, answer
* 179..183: 6.033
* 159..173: 5.056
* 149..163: 6.733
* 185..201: 4.507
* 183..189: 6.707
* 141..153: 8.134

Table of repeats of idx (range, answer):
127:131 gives 7.91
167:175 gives 5.12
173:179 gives 5.07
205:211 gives 7.41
